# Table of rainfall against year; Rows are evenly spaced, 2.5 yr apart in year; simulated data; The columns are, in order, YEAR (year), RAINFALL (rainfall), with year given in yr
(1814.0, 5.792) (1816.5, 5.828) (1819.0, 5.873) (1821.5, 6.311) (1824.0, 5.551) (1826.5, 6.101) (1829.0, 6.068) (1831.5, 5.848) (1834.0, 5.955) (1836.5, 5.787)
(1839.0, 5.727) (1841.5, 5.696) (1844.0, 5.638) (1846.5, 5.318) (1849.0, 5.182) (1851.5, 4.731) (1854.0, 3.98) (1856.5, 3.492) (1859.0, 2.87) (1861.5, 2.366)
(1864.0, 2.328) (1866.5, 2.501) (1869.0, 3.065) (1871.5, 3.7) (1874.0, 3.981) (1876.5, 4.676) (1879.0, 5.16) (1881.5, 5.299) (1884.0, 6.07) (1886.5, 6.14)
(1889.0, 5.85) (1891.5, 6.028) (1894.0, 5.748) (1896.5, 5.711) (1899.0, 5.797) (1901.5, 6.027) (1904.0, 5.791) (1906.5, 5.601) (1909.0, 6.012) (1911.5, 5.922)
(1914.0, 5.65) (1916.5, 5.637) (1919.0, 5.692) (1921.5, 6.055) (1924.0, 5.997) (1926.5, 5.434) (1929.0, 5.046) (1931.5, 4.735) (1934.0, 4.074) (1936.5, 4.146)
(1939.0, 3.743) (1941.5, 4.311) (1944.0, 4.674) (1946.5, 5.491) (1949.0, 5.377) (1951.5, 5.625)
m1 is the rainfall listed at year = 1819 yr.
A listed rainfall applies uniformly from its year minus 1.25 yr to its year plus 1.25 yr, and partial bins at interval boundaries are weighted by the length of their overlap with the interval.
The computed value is 5.873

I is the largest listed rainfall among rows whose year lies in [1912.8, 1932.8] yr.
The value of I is 6.055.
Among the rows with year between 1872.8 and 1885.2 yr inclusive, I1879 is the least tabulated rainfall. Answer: 3.981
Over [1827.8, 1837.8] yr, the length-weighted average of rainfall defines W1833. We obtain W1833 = 5.91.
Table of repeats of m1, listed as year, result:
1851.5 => 4.731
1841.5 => 5.696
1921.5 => 6.055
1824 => 5.551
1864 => 2.328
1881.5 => 5.299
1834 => 5.955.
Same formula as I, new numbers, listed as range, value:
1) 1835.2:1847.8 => 5.787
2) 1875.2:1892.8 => 6.14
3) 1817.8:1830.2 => 6.311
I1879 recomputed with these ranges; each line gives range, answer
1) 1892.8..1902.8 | 5.711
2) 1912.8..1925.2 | 5.637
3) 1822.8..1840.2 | 5.551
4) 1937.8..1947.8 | 3.743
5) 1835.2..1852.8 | 4.731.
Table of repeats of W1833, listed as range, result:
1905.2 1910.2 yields 5.8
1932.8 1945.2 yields 4.19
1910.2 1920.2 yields 5.73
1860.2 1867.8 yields 2.41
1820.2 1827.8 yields 5.99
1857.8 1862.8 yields 2.61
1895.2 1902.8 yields 5.84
